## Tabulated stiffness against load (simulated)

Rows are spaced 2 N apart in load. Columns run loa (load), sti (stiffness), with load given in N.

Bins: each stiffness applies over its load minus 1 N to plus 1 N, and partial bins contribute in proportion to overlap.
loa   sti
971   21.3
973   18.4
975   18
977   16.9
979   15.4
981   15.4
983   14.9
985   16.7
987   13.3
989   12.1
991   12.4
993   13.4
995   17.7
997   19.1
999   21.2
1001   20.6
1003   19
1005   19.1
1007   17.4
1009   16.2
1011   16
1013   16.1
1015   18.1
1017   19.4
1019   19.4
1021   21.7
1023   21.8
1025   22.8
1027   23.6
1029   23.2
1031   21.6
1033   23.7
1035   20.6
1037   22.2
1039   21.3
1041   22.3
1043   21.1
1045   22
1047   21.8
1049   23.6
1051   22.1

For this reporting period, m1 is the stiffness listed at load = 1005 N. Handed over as 19.1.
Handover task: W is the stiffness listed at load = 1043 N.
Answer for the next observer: 21.1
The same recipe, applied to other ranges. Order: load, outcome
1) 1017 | 19.4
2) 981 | 15.4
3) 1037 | 22.2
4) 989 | 12.1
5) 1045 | 22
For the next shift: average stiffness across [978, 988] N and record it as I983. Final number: 15.1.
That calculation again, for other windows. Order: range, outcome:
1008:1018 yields 17.2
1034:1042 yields 21.6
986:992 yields 12.6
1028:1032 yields 22.4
